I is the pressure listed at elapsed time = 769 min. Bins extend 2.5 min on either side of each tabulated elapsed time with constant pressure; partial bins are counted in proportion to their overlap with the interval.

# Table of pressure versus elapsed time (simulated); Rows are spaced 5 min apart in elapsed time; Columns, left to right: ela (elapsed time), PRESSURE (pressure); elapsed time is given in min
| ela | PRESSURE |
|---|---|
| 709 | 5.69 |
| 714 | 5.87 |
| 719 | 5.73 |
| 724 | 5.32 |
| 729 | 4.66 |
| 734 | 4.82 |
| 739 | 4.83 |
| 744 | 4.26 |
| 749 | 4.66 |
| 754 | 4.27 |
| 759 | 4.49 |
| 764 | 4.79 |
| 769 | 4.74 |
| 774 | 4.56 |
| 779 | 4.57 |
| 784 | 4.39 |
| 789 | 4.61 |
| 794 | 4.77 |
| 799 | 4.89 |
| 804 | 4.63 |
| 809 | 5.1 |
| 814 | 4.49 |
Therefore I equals 4.74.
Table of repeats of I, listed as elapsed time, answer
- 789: 4.61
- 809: 5.1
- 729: 4.66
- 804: 4.63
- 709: 5.69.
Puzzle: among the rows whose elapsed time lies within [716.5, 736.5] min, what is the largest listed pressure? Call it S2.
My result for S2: 5.73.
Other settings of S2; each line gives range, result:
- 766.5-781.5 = 4.74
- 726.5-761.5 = 4.83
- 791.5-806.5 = 4.89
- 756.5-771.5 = 4.79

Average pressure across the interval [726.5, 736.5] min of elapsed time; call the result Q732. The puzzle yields 4.74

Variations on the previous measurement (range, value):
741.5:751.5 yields 4.46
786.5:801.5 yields 4.76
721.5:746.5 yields 4.78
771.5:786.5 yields 4.51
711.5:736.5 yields 5.28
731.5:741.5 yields 4.83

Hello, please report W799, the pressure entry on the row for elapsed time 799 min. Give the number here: 4.89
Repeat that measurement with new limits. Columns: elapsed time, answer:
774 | 4.56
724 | 5.32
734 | 4.82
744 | 4.26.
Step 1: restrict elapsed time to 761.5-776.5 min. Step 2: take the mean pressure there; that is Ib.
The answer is 4.7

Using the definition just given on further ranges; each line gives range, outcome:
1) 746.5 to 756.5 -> 4.46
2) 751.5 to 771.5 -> 4.57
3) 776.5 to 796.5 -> 4.58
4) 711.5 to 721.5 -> 5.8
